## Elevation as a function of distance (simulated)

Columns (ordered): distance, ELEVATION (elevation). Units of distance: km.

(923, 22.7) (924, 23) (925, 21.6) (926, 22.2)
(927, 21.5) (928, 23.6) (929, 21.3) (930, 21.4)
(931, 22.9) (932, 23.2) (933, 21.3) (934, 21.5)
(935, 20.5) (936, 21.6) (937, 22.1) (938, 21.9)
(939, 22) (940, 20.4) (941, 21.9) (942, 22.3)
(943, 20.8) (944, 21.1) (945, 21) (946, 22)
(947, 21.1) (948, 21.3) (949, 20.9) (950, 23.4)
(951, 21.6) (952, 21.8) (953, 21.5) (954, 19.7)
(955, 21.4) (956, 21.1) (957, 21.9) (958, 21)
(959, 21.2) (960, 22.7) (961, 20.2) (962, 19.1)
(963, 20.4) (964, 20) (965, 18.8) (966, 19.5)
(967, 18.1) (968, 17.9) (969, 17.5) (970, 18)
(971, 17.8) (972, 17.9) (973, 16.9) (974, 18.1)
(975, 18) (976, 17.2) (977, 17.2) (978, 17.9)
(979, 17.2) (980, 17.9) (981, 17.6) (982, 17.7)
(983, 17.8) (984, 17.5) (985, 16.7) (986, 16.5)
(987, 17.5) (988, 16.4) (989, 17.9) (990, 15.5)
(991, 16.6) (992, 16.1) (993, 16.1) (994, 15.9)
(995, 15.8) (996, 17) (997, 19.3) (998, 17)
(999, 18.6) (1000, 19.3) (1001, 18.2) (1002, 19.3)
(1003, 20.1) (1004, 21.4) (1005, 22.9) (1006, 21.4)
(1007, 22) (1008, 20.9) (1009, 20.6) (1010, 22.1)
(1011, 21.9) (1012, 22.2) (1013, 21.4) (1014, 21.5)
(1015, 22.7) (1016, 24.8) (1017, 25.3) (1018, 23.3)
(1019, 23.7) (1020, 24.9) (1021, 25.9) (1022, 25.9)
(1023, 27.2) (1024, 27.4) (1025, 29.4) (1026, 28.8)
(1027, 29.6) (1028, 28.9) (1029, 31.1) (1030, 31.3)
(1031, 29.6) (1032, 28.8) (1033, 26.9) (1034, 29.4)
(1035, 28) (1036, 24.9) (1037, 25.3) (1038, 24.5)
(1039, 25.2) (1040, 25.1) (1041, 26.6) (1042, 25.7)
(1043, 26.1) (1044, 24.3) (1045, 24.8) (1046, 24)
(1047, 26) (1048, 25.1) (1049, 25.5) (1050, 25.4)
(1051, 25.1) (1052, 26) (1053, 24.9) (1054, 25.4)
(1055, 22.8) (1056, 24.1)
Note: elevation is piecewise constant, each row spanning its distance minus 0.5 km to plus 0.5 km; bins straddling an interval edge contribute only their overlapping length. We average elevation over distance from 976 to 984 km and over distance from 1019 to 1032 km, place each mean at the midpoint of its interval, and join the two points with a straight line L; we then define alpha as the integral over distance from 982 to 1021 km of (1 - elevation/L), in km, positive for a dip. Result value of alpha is 5.0 km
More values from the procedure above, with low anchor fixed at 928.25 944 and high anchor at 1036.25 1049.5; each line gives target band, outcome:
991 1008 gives 3.6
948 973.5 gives 2.8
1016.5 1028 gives -1.0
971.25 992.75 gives 5.5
